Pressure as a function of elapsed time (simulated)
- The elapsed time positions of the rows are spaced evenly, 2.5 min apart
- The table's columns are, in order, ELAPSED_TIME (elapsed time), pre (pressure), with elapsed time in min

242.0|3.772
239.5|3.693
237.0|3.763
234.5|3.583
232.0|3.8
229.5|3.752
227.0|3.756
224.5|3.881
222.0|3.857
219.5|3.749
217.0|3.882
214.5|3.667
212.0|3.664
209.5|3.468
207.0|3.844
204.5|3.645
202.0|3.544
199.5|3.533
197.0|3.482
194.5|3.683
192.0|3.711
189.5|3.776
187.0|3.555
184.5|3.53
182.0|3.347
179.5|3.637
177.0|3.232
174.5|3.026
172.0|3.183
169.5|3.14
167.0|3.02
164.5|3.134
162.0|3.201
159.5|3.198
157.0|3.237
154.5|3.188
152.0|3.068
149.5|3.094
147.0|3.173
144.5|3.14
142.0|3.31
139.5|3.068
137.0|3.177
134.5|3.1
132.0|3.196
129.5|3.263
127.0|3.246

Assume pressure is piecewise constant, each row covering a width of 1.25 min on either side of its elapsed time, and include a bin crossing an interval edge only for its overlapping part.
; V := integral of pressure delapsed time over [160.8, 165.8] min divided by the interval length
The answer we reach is 3.17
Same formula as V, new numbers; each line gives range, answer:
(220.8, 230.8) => 3.81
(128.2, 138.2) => 3.18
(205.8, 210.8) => 3.65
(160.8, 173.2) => 3.14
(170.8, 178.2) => 3.15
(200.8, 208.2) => 3.68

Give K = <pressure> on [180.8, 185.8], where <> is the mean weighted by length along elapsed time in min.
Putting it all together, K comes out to 3.44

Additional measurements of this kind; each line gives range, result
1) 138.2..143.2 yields 3.19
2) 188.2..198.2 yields 3.66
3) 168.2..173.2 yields 3.16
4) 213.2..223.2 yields 3.79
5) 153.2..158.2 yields 3.21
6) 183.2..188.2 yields 3.54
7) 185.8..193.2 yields 3.68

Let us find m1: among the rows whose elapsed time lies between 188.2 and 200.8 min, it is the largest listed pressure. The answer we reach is 3.776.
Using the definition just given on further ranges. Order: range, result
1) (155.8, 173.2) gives 3.237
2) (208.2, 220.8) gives 3.882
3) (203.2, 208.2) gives 3.844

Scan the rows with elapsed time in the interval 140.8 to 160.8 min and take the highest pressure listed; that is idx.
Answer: 3.31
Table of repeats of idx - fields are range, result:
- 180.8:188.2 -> 3.555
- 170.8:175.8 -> 3.183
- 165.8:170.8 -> 3.14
